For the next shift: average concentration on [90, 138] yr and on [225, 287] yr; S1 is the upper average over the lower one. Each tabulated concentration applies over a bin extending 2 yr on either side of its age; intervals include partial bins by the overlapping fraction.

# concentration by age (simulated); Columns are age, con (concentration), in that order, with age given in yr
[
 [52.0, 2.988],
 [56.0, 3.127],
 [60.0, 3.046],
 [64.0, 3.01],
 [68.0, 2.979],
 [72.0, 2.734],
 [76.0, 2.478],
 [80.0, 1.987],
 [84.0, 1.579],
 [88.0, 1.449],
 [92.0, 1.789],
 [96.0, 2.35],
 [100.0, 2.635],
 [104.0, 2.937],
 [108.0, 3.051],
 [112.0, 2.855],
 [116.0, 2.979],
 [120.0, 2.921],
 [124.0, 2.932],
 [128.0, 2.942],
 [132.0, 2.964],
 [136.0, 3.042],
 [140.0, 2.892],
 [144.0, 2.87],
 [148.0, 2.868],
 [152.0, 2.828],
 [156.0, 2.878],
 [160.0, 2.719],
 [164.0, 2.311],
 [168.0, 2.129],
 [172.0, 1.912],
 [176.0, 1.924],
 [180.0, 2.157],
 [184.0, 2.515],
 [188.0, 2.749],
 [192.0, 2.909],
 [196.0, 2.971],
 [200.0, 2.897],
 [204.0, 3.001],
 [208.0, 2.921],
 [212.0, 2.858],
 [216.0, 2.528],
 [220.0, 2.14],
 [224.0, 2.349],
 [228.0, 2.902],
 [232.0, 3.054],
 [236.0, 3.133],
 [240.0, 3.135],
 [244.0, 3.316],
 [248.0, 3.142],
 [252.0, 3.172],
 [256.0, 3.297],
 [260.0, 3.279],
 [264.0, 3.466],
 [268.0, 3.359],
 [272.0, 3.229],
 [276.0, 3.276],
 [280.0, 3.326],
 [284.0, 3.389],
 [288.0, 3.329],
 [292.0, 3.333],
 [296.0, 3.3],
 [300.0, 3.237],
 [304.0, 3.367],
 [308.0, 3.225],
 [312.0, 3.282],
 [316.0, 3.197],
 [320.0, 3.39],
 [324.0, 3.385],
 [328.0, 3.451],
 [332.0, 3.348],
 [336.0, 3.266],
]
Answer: 1.2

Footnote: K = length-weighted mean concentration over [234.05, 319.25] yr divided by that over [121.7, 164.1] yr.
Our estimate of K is 1.1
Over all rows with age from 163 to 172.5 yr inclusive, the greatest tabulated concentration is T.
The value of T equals 2.311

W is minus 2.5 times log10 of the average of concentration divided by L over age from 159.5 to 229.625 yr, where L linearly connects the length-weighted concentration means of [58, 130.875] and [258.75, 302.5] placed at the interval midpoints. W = 0.18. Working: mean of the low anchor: 2.6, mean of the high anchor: 3.32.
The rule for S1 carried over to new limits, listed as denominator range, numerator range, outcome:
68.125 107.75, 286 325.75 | 1.44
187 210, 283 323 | 1.13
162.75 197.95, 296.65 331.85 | 1.38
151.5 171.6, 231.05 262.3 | 1.28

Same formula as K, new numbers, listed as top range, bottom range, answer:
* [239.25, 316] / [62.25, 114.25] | 1.34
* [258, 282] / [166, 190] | 1.49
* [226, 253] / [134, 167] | 1.12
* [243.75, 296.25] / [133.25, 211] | 1.24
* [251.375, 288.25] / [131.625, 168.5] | 1.20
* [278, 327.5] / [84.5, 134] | 1.27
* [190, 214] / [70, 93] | 1.45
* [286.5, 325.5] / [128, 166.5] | 1.17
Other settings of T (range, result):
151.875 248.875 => 3.316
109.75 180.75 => 3.042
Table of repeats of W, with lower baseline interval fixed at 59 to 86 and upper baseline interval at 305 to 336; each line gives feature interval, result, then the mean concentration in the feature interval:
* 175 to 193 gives 0.18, 2.45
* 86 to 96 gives 0.42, 1.77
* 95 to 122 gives -0.08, 2.84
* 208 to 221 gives 0.15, 2.6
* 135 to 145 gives -0.07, 2.93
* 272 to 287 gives -0.04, 3.32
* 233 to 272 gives -0.05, 3.25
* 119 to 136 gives -0.10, 2.95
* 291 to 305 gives -0.02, 3.3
